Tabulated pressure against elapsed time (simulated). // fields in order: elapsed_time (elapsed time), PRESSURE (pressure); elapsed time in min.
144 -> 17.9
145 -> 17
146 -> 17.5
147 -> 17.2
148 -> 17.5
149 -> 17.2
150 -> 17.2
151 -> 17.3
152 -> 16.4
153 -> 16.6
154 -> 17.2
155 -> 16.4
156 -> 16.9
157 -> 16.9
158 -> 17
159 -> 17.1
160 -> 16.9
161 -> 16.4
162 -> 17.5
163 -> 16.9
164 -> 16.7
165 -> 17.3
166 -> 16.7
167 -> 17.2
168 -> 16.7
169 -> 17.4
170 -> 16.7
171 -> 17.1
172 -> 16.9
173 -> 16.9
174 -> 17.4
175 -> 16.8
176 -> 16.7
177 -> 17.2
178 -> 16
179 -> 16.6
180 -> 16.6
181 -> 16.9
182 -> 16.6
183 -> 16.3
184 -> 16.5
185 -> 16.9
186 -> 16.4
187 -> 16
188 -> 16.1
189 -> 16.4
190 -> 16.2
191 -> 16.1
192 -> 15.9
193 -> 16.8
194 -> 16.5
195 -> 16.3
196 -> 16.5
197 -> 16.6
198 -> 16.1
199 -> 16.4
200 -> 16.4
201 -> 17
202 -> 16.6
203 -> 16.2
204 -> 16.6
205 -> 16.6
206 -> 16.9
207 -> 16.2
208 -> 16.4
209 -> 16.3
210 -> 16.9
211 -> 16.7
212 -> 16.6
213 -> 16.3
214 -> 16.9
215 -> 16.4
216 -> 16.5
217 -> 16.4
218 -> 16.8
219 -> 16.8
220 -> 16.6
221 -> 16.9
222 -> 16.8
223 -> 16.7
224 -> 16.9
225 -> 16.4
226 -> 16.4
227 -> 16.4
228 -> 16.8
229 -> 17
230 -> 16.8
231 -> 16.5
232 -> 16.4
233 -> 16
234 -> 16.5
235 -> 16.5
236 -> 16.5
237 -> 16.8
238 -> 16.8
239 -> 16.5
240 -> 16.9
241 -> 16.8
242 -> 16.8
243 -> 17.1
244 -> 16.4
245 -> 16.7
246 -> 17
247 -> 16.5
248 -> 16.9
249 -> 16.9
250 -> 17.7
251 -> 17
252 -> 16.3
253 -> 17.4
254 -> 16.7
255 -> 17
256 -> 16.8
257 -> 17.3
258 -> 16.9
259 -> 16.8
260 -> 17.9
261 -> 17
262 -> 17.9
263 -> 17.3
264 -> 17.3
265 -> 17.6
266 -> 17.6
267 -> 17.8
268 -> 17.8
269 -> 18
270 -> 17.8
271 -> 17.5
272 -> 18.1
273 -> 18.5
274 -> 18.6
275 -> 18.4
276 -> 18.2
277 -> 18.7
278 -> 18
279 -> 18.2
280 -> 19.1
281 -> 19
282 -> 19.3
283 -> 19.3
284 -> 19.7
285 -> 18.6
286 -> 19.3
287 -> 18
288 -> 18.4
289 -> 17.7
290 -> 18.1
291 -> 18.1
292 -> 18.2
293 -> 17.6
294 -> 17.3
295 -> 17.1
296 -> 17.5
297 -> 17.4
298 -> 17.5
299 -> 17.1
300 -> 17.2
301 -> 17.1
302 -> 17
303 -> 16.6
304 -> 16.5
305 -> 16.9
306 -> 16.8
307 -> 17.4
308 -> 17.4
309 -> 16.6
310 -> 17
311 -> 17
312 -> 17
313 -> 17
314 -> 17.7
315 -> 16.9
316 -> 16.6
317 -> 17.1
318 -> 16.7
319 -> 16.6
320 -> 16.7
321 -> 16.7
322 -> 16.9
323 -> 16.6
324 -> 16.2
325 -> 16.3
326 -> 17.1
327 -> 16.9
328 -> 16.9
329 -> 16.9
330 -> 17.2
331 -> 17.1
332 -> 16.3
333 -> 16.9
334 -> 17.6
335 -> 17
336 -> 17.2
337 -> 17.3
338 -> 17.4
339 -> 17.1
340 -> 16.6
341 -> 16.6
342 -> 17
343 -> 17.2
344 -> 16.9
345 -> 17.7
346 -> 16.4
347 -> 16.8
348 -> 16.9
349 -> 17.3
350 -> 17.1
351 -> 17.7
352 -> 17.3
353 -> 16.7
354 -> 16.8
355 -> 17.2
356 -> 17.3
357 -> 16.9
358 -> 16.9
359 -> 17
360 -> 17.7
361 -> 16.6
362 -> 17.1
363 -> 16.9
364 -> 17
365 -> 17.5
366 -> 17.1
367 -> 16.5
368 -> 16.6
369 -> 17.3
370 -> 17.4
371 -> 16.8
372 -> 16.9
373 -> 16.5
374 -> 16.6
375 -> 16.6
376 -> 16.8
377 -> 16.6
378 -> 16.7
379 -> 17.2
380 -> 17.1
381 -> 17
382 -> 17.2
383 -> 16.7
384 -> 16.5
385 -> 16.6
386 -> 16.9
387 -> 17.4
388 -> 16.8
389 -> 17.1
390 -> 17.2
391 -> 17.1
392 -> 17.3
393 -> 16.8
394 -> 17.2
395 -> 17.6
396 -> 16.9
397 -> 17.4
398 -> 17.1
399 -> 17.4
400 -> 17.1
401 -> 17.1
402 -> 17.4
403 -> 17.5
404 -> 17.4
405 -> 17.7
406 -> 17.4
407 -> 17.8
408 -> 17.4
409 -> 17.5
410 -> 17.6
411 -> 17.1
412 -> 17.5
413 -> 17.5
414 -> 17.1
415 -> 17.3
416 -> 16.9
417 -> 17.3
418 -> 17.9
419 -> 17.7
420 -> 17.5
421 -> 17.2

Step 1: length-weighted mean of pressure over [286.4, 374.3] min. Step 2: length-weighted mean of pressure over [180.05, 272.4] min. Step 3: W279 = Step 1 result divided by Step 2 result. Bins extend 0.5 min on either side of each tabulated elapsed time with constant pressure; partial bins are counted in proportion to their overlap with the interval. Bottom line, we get 1.02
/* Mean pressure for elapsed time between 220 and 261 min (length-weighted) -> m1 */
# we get 16.8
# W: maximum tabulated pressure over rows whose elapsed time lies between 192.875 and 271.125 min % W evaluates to 18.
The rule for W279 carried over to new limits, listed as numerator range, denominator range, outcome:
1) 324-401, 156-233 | 1.02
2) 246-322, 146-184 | 1.04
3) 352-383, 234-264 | 1.00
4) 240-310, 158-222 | 1.06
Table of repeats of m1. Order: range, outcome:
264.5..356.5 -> 17.4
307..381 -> 17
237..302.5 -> 17.6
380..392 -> 17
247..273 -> 17.3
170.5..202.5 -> 16.6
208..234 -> 16.6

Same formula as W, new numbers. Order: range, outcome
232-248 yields 17.1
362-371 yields 17.5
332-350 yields 17.7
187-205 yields 17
